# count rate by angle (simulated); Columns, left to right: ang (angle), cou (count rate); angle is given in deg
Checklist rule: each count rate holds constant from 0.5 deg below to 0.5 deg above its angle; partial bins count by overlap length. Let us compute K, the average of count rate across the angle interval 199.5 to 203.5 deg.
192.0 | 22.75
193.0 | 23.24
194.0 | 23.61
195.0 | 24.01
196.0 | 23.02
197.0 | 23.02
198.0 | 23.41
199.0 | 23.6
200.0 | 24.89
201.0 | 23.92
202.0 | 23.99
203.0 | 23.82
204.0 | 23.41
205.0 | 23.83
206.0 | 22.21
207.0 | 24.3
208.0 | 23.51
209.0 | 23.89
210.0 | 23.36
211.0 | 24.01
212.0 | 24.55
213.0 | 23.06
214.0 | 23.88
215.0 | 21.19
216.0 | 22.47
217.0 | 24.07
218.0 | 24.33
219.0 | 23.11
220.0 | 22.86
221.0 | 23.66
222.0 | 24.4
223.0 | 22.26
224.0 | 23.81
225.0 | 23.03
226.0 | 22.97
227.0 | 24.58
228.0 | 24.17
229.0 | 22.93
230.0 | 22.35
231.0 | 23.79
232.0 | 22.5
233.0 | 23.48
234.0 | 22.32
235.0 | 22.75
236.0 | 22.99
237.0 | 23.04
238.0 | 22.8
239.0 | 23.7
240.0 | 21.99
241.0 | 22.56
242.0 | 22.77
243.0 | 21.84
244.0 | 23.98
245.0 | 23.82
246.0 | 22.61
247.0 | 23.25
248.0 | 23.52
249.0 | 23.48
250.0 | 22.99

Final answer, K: 24.2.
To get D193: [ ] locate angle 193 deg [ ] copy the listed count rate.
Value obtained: 23.24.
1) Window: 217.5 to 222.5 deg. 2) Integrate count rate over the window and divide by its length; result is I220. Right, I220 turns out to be 23.7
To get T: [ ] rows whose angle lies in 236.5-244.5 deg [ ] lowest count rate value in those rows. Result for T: 21.84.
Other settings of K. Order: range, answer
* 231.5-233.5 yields 23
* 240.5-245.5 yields 23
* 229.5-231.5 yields 23.1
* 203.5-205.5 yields 23.6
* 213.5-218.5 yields 23.2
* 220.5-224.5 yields 23.5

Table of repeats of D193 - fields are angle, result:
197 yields 23.02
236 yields 22.99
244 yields 23.98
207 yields 24.3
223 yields 22.26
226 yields 22.97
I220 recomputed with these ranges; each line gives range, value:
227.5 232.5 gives 23.1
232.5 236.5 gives 22.9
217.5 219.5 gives 23.7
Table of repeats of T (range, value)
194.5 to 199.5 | 23.02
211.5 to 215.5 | 21.19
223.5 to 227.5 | 22.97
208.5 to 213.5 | 23.06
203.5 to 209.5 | 22.21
